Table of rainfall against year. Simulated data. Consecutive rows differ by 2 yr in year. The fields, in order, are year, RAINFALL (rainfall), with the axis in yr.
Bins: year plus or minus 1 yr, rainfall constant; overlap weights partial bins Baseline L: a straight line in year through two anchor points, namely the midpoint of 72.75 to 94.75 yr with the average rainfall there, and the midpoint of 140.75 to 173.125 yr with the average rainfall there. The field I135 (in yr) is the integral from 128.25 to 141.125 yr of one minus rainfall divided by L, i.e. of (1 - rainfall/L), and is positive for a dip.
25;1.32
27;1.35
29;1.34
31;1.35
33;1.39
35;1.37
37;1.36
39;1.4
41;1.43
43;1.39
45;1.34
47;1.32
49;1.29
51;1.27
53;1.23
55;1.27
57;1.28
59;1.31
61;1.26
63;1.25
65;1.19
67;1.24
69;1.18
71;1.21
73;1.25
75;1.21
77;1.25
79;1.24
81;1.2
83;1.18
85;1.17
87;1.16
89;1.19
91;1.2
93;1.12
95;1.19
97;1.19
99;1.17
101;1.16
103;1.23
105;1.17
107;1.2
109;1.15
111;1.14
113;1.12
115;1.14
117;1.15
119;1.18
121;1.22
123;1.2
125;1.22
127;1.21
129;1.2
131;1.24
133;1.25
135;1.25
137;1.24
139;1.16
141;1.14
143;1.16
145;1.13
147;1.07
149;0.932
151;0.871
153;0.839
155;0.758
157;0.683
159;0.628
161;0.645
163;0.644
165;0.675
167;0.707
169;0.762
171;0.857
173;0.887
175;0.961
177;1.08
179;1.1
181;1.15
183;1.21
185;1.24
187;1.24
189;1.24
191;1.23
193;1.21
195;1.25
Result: -3.67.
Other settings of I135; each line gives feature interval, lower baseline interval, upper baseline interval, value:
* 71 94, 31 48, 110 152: 1.3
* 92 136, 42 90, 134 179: -4.9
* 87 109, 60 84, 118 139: 0.7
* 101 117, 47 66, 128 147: 0.7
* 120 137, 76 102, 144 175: -4.4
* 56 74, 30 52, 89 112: 0.6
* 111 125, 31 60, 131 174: -1.5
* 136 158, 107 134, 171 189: 2.9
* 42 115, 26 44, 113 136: 4.1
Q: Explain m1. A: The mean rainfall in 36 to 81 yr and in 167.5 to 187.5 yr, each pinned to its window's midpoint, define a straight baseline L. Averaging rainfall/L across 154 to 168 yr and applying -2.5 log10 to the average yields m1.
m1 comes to 0.496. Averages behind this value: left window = 1.28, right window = 1.04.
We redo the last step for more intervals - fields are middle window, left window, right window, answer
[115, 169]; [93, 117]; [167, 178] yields 0.01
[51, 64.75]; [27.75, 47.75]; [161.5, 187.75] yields 0.04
